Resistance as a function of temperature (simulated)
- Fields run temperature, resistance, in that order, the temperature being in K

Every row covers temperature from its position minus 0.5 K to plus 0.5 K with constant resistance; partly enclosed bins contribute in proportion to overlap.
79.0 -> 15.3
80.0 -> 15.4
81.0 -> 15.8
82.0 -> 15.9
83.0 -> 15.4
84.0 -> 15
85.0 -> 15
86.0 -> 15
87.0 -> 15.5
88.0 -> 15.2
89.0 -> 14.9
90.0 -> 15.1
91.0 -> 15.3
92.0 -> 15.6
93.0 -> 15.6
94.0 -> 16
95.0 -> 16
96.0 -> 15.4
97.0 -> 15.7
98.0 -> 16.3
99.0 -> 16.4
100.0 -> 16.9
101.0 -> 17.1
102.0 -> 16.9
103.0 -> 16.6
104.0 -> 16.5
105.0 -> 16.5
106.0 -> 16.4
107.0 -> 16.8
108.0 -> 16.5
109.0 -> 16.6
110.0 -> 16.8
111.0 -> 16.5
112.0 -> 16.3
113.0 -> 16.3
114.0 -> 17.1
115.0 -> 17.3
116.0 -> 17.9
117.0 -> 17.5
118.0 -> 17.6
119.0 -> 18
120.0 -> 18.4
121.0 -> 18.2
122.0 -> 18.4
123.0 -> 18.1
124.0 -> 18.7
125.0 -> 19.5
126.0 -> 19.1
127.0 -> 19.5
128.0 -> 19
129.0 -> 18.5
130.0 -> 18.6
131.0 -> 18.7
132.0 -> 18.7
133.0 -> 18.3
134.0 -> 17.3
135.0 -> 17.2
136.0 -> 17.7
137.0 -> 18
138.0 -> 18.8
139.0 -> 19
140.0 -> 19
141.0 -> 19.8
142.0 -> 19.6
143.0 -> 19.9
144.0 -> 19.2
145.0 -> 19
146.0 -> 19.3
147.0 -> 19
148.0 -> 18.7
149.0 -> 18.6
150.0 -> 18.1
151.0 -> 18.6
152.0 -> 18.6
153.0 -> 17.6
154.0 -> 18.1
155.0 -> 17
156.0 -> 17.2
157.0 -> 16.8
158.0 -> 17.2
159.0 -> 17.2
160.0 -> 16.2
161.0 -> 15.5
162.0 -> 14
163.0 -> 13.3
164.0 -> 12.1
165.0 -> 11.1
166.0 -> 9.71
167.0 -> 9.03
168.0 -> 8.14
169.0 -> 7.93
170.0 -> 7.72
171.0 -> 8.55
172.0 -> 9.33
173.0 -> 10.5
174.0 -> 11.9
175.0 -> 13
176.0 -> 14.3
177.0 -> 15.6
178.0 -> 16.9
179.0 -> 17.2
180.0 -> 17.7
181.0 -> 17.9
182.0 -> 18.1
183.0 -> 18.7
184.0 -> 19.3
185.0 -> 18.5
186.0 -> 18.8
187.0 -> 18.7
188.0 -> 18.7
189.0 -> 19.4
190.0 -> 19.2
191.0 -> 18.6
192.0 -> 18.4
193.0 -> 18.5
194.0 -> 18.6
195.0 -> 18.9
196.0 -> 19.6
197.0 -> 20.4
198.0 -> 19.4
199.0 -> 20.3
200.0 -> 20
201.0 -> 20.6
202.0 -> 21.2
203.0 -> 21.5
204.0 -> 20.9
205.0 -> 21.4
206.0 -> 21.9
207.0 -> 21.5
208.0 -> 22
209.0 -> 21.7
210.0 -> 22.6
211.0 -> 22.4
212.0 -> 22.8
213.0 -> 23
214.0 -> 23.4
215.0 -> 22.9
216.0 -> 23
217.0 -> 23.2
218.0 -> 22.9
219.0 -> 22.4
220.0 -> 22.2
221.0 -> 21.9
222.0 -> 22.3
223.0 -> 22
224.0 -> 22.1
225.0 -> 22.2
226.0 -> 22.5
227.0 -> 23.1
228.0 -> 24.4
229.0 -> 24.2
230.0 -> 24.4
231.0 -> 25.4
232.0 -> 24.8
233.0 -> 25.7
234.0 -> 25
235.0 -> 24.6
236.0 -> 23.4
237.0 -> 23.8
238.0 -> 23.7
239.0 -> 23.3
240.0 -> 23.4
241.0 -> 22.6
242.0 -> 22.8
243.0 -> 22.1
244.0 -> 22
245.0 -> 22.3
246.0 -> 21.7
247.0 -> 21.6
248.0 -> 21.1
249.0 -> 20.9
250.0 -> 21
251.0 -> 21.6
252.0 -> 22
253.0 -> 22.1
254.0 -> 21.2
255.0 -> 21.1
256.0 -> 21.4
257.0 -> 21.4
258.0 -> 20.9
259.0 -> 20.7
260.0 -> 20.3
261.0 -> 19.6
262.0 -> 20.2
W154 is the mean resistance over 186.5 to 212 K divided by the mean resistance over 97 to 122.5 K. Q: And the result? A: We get 1.19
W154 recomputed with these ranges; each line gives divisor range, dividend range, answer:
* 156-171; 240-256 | 1.73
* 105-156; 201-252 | 1.25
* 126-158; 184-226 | 1.13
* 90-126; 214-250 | 1.36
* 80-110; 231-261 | 1.40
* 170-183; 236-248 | 1.60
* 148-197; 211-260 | 1.43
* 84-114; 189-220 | 1.31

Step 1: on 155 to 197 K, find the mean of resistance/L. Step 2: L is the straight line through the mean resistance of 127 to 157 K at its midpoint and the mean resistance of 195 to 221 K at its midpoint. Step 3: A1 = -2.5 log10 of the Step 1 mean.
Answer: 0.29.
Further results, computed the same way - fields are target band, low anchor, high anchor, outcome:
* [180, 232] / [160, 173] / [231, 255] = -0.25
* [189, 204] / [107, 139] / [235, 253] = 0.05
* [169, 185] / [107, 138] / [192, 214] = 0.36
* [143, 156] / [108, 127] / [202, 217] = 0.04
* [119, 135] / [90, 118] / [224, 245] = -0.05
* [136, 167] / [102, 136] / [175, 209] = 0.07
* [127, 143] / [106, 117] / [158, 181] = -0.22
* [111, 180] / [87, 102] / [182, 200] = 0.06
